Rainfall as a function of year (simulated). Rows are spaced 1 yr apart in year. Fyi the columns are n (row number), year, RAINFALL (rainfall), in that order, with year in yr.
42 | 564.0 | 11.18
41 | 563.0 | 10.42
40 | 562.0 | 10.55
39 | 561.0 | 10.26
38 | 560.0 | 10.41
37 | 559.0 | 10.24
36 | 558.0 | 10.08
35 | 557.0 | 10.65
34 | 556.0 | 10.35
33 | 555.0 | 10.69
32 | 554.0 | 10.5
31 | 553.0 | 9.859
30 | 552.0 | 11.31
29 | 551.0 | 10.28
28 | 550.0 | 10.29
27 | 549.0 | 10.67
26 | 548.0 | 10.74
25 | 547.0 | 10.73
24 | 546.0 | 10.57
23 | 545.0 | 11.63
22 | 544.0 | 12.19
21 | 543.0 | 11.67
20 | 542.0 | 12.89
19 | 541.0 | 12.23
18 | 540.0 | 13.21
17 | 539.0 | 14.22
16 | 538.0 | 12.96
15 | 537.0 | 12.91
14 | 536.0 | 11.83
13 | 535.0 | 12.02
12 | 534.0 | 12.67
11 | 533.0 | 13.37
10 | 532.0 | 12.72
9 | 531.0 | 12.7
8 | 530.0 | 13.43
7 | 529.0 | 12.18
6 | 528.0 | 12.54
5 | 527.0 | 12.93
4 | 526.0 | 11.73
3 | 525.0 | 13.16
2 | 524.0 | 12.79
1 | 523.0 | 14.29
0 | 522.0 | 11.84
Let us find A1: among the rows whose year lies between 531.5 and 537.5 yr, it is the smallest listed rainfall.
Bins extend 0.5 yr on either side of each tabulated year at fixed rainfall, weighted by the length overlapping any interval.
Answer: 11.83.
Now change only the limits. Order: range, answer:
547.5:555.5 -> 9.859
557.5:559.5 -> 10.08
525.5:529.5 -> 11.73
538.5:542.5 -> 12.23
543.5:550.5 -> 10.29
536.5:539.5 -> 12.91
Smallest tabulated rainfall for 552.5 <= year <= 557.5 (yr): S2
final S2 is 9.859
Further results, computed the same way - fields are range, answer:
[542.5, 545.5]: 11.63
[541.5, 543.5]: 11.67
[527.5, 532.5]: 12.18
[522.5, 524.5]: 12.79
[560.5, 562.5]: 10.26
